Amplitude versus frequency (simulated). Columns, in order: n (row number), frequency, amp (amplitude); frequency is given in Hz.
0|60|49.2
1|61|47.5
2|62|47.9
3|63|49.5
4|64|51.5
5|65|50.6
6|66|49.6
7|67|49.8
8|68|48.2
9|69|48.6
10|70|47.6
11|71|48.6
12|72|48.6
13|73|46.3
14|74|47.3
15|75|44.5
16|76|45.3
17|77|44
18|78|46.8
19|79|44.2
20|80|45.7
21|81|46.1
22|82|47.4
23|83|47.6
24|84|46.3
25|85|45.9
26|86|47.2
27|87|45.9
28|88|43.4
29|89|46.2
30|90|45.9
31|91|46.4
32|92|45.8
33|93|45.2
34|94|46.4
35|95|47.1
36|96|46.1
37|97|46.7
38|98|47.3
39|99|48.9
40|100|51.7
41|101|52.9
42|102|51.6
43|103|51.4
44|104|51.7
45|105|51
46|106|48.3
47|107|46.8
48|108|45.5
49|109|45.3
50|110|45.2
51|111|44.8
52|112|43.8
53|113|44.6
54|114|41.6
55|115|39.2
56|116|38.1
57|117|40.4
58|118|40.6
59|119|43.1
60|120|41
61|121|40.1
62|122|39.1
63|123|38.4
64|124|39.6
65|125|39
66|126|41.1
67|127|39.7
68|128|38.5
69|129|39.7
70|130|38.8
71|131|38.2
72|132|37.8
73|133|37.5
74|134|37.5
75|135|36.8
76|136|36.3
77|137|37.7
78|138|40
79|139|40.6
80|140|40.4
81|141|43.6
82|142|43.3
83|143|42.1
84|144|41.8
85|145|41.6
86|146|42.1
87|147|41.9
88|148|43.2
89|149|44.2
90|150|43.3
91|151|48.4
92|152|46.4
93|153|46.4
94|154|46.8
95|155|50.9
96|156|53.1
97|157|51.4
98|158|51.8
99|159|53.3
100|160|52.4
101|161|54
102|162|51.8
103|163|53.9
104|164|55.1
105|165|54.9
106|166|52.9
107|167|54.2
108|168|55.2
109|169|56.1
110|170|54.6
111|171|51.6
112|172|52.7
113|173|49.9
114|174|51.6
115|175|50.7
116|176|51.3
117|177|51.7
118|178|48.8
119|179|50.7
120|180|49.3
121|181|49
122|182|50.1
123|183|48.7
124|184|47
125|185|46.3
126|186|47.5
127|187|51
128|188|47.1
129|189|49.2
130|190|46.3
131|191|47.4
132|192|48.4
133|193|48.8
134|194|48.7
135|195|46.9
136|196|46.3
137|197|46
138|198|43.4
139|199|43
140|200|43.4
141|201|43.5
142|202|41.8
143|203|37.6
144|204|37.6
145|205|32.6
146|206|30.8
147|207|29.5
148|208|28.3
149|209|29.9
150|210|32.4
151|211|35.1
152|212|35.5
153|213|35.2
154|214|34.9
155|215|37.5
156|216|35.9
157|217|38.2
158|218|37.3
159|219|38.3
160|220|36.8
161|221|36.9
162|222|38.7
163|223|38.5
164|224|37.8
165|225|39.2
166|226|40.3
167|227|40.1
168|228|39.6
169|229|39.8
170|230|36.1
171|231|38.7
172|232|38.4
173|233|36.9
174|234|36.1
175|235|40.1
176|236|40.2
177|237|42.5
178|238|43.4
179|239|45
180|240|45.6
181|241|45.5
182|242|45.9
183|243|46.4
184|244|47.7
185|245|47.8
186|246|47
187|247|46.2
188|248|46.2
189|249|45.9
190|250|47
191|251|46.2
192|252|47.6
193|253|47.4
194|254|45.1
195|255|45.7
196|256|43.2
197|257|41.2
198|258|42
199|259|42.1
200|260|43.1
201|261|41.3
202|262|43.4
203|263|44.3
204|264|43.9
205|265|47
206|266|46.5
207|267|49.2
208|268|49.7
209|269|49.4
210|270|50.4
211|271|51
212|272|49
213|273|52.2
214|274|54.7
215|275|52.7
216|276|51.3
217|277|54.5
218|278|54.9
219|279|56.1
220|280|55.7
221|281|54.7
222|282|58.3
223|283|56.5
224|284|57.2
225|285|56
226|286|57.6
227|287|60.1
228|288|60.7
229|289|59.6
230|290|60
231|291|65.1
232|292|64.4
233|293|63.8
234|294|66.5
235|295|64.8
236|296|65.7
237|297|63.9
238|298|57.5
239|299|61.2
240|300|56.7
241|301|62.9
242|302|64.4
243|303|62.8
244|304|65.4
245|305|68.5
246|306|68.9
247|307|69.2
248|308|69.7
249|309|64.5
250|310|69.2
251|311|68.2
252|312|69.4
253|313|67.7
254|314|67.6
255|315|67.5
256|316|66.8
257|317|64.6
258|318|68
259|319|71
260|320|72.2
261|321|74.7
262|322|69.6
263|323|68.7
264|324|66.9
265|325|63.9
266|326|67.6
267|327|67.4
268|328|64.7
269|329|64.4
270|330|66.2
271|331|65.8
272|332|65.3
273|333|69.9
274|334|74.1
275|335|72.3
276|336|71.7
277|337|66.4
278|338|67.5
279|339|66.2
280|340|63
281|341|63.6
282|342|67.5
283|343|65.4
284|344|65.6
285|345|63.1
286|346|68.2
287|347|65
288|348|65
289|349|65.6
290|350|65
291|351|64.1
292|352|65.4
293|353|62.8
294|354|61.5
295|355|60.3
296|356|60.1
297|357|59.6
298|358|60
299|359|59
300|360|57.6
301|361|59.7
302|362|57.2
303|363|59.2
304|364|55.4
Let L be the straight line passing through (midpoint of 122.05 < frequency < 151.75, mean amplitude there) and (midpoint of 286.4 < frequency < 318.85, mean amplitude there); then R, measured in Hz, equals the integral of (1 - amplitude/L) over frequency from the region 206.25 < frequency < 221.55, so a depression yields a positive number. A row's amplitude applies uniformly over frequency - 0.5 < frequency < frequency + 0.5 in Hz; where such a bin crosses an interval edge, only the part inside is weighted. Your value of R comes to 5.1 Hz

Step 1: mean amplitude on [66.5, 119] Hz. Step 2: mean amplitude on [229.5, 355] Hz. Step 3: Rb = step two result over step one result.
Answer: 1.24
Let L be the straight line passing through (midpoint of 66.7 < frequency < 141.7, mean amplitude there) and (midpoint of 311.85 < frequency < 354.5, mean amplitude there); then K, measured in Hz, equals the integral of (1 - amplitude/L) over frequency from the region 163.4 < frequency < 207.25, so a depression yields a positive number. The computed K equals 3.8 Hz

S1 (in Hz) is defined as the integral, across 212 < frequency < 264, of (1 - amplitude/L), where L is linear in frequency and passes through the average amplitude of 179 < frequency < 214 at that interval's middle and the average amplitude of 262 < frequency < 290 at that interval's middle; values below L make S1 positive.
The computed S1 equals 6.9 Hz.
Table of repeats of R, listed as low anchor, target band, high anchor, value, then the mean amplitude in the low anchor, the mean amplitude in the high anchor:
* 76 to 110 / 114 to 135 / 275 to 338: 4.4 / 47.2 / 64.3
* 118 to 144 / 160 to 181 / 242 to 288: -4.9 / 39.7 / 49.3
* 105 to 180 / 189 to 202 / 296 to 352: 1.4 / 45.4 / 66.6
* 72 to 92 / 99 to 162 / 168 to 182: 6.3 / 46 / 51.5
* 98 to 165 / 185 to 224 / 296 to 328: 9.5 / 44.5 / 66.6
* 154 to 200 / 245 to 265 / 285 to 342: 4.9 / 50.2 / 65.9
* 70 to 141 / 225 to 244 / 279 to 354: 5.2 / 44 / 65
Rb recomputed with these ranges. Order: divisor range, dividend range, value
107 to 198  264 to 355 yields 1.37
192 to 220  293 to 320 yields 1.71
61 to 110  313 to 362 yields 1.38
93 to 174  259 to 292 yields 1.16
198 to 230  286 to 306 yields 1.70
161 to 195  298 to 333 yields 1.32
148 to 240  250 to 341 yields 1.34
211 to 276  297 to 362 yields 1.52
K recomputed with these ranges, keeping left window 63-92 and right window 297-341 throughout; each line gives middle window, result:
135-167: 3.94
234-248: 3.68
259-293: 5.58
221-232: 3.81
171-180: 0.69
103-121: 2.00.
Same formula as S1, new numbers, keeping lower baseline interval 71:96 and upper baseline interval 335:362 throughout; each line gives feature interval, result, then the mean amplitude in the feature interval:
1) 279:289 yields 0.3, 57.5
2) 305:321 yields -1.8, 68.5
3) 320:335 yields -1.4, 68.1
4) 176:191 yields 1.1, 48.8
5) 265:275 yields 1.4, 50.2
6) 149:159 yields 0.4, 48.7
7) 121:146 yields 5.0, 39.6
